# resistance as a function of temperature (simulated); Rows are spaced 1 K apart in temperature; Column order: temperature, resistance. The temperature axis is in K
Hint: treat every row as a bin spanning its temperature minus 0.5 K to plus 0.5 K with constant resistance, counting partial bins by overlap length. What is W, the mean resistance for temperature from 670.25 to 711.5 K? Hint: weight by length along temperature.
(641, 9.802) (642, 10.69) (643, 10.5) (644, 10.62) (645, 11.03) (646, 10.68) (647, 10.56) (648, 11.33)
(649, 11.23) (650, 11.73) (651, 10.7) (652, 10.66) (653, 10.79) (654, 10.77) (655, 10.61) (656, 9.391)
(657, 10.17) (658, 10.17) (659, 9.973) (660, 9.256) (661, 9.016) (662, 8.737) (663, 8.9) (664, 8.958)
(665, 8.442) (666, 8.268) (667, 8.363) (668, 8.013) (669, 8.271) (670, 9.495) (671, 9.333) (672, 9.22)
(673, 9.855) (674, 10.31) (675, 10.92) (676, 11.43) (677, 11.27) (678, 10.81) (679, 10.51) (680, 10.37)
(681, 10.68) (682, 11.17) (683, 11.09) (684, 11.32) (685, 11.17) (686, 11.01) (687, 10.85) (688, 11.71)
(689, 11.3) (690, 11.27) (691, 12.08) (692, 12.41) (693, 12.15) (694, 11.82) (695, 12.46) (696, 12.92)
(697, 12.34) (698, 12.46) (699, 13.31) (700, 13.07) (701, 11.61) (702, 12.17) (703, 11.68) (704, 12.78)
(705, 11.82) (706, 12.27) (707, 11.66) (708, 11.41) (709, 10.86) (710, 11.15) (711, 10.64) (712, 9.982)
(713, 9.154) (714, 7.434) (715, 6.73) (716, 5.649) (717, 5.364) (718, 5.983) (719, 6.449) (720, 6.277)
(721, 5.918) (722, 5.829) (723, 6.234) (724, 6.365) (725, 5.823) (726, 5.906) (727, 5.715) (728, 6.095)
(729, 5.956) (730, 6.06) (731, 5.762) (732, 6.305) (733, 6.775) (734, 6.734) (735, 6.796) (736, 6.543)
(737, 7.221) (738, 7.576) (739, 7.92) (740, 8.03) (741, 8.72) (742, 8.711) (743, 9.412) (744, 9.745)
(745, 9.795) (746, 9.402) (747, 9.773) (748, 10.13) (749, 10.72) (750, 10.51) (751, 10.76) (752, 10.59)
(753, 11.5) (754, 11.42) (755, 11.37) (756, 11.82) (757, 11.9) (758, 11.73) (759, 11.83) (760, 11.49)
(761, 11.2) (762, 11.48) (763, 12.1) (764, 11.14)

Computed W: 11.4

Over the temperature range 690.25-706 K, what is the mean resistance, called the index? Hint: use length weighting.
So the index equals 12.3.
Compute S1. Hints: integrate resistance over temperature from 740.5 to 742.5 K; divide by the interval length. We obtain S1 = 8.72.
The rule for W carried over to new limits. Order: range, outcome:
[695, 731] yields 9.01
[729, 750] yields 8.11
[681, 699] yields 11.8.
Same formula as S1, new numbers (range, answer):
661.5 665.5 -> 8.76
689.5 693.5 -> 12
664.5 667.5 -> 8.36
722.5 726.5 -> 6.08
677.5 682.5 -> 10.7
